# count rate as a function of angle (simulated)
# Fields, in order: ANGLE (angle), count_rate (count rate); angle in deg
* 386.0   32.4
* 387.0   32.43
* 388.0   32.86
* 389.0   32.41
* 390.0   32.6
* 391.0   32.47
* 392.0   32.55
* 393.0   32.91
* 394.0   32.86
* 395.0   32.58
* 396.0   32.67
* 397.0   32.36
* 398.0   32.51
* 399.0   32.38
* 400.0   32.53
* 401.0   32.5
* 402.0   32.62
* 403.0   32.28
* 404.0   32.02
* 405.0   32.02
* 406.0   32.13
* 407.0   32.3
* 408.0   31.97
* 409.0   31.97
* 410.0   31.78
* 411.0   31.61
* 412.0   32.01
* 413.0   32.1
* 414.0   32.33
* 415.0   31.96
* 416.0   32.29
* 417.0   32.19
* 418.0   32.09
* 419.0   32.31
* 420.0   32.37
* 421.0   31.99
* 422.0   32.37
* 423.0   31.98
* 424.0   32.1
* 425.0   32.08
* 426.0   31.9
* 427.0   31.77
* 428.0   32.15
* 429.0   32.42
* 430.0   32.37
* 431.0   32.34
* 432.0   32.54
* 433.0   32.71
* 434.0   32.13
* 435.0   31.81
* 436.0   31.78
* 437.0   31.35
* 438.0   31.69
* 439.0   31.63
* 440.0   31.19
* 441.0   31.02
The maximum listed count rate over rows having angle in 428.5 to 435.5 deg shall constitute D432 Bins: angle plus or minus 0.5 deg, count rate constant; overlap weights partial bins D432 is 32.71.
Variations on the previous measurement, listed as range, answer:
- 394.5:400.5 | 32.67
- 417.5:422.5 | 32.37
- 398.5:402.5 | 32.62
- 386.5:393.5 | 32.91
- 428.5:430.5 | 32.42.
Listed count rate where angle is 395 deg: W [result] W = 32.58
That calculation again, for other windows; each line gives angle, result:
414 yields 32.33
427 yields 31.77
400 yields 32.53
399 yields 32.38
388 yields 32.86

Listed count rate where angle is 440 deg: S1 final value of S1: 31.19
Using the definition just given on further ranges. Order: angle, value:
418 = 32.09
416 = 32.29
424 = 32.1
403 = 32.28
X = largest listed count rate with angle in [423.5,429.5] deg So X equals 32.42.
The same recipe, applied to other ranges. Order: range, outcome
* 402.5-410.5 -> 32.3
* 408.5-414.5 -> 32.33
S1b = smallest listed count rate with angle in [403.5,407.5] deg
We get 32.02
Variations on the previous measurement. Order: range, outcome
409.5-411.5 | 31.61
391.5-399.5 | 32.36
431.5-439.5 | 31.35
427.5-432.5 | 32.15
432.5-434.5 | 32.13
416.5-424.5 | 31.98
